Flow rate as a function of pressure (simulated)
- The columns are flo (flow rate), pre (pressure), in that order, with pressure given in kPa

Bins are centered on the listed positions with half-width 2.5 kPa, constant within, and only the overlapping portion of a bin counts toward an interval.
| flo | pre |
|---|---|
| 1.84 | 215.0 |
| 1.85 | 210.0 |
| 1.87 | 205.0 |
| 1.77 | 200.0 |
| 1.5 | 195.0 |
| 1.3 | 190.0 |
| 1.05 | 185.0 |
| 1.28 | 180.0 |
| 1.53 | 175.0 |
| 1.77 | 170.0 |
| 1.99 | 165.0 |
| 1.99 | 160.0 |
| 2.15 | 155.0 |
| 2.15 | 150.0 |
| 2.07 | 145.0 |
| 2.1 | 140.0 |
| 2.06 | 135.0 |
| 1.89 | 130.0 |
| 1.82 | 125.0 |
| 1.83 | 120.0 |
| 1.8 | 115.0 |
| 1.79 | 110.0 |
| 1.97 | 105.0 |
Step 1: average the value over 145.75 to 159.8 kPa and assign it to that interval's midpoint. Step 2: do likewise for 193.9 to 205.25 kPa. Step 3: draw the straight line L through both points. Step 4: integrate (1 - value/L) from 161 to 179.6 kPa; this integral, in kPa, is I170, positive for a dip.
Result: 2.27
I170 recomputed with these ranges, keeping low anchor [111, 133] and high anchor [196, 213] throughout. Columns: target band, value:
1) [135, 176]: -3.77 kPa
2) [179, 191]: 4.11 kPa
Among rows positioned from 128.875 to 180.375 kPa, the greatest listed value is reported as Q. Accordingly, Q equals 2.15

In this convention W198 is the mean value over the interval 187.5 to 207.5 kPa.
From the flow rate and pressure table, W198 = 1.61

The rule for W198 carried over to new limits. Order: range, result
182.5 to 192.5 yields 1.18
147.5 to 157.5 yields 2.15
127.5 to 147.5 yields 2.03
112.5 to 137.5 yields 1.88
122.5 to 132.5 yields 1.85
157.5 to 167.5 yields 1.99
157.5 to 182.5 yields 1.71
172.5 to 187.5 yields 1.29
